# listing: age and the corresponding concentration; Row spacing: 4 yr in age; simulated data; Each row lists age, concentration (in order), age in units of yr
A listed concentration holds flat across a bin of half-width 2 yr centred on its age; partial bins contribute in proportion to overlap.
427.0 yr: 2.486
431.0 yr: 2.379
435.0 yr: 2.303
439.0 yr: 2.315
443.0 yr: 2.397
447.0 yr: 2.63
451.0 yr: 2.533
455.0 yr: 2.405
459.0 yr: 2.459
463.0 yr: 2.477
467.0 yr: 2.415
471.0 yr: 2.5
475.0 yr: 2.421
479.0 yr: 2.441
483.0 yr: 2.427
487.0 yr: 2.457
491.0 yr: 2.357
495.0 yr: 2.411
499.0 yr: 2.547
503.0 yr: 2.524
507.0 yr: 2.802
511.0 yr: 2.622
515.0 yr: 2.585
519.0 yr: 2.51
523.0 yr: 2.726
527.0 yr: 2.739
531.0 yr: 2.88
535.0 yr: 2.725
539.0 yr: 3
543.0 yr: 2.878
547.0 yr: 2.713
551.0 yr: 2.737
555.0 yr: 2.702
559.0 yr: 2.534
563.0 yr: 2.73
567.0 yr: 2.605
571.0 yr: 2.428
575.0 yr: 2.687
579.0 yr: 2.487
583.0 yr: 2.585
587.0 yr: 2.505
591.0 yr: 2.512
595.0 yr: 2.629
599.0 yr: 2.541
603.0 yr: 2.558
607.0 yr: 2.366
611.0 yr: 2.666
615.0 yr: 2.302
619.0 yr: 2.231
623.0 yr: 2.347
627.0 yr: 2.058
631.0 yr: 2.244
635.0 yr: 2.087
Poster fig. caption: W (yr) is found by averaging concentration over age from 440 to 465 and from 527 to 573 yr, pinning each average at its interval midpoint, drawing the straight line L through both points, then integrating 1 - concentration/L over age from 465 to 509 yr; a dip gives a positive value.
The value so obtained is 1.4 yr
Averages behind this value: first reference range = 2.48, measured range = 2.48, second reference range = 2.72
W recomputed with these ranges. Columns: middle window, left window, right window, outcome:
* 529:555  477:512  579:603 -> -2.94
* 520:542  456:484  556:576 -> -2.25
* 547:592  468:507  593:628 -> -2.98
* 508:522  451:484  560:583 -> -0.49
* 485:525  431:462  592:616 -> -1.45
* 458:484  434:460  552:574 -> 0.26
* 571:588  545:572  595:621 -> 0.08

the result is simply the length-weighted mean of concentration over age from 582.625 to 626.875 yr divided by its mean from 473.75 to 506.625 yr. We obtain 1.00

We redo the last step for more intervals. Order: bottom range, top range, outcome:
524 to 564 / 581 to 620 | 0.90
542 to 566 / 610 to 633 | 0.85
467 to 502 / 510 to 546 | 1.12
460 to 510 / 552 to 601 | 1.04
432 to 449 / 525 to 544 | 1.18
